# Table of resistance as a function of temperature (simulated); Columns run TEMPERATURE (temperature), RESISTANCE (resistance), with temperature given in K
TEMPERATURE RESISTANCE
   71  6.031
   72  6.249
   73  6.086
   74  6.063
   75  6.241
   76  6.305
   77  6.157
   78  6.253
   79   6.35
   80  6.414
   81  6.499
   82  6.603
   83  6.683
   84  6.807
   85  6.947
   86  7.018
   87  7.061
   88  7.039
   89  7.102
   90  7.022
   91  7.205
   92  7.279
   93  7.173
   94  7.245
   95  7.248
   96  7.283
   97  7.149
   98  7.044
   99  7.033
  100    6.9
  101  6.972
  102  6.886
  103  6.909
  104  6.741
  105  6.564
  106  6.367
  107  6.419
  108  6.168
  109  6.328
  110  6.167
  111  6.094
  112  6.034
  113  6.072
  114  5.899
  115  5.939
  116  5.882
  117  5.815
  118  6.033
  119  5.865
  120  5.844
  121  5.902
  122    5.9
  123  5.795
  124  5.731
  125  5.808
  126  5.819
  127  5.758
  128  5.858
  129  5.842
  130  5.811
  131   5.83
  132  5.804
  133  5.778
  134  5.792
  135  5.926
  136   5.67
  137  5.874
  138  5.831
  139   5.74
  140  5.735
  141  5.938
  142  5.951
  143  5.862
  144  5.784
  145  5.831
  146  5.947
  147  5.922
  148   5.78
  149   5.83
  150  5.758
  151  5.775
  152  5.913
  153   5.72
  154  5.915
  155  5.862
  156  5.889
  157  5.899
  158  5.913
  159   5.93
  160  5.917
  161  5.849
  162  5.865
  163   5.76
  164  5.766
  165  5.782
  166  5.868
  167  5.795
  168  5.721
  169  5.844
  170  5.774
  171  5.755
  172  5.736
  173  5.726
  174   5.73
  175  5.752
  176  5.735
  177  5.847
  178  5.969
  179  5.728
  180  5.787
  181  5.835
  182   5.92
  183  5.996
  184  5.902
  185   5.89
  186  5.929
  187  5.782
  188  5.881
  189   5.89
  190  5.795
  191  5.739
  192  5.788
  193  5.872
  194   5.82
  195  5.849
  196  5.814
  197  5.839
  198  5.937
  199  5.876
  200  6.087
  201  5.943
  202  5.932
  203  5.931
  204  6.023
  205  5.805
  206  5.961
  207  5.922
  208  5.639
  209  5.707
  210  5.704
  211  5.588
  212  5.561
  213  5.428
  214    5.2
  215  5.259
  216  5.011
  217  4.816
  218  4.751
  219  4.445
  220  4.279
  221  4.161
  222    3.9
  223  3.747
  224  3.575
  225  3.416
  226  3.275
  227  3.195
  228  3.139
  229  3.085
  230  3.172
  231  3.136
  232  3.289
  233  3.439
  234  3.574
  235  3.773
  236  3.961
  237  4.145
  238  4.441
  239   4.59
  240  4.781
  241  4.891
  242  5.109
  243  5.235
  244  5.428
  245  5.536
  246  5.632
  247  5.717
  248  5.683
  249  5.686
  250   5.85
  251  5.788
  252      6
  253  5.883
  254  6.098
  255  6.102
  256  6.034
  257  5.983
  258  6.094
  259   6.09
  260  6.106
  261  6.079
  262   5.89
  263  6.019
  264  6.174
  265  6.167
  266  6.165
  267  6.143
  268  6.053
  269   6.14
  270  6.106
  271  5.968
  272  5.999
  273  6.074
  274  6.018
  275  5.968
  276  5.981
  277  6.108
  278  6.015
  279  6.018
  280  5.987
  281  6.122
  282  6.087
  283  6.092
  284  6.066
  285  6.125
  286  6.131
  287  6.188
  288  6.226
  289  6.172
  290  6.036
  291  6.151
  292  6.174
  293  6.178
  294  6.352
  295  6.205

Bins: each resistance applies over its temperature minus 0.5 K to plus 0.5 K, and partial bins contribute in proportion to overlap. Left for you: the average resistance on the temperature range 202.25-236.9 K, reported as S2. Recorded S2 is 4.5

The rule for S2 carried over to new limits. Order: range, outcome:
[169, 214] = 5.81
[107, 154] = 5.88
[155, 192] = 5.83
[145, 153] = 5.84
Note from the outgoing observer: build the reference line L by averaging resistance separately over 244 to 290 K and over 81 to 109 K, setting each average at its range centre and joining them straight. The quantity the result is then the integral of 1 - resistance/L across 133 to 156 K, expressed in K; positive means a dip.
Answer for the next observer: 2.8 K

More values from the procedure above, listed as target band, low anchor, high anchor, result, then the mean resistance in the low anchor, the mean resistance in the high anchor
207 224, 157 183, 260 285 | 2.8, 5.82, 6.06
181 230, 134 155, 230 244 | -4.7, 5.83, 4.19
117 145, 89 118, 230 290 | 2.7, 6.63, 5.58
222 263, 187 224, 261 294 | 6.9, 5.45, 6.09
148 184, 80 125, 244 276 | 2.8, 6.55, 5.97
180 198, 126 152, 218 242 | -4.3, 5.83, 3.85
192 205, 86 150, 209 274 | -1.0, 6.25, 5.07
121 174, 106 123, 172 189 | 1.0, 6.03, 5.84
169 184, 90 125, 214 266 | -0.5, 6.47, 4.87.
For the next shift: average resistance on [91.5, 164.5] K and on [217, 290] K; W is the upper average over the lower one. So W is 0.9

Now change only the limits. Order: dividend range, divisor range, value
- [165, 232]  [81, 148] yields 0.84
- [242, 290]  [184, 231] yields 1.16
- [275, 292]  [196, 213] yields 1.05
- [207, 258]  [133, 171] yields 0.82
